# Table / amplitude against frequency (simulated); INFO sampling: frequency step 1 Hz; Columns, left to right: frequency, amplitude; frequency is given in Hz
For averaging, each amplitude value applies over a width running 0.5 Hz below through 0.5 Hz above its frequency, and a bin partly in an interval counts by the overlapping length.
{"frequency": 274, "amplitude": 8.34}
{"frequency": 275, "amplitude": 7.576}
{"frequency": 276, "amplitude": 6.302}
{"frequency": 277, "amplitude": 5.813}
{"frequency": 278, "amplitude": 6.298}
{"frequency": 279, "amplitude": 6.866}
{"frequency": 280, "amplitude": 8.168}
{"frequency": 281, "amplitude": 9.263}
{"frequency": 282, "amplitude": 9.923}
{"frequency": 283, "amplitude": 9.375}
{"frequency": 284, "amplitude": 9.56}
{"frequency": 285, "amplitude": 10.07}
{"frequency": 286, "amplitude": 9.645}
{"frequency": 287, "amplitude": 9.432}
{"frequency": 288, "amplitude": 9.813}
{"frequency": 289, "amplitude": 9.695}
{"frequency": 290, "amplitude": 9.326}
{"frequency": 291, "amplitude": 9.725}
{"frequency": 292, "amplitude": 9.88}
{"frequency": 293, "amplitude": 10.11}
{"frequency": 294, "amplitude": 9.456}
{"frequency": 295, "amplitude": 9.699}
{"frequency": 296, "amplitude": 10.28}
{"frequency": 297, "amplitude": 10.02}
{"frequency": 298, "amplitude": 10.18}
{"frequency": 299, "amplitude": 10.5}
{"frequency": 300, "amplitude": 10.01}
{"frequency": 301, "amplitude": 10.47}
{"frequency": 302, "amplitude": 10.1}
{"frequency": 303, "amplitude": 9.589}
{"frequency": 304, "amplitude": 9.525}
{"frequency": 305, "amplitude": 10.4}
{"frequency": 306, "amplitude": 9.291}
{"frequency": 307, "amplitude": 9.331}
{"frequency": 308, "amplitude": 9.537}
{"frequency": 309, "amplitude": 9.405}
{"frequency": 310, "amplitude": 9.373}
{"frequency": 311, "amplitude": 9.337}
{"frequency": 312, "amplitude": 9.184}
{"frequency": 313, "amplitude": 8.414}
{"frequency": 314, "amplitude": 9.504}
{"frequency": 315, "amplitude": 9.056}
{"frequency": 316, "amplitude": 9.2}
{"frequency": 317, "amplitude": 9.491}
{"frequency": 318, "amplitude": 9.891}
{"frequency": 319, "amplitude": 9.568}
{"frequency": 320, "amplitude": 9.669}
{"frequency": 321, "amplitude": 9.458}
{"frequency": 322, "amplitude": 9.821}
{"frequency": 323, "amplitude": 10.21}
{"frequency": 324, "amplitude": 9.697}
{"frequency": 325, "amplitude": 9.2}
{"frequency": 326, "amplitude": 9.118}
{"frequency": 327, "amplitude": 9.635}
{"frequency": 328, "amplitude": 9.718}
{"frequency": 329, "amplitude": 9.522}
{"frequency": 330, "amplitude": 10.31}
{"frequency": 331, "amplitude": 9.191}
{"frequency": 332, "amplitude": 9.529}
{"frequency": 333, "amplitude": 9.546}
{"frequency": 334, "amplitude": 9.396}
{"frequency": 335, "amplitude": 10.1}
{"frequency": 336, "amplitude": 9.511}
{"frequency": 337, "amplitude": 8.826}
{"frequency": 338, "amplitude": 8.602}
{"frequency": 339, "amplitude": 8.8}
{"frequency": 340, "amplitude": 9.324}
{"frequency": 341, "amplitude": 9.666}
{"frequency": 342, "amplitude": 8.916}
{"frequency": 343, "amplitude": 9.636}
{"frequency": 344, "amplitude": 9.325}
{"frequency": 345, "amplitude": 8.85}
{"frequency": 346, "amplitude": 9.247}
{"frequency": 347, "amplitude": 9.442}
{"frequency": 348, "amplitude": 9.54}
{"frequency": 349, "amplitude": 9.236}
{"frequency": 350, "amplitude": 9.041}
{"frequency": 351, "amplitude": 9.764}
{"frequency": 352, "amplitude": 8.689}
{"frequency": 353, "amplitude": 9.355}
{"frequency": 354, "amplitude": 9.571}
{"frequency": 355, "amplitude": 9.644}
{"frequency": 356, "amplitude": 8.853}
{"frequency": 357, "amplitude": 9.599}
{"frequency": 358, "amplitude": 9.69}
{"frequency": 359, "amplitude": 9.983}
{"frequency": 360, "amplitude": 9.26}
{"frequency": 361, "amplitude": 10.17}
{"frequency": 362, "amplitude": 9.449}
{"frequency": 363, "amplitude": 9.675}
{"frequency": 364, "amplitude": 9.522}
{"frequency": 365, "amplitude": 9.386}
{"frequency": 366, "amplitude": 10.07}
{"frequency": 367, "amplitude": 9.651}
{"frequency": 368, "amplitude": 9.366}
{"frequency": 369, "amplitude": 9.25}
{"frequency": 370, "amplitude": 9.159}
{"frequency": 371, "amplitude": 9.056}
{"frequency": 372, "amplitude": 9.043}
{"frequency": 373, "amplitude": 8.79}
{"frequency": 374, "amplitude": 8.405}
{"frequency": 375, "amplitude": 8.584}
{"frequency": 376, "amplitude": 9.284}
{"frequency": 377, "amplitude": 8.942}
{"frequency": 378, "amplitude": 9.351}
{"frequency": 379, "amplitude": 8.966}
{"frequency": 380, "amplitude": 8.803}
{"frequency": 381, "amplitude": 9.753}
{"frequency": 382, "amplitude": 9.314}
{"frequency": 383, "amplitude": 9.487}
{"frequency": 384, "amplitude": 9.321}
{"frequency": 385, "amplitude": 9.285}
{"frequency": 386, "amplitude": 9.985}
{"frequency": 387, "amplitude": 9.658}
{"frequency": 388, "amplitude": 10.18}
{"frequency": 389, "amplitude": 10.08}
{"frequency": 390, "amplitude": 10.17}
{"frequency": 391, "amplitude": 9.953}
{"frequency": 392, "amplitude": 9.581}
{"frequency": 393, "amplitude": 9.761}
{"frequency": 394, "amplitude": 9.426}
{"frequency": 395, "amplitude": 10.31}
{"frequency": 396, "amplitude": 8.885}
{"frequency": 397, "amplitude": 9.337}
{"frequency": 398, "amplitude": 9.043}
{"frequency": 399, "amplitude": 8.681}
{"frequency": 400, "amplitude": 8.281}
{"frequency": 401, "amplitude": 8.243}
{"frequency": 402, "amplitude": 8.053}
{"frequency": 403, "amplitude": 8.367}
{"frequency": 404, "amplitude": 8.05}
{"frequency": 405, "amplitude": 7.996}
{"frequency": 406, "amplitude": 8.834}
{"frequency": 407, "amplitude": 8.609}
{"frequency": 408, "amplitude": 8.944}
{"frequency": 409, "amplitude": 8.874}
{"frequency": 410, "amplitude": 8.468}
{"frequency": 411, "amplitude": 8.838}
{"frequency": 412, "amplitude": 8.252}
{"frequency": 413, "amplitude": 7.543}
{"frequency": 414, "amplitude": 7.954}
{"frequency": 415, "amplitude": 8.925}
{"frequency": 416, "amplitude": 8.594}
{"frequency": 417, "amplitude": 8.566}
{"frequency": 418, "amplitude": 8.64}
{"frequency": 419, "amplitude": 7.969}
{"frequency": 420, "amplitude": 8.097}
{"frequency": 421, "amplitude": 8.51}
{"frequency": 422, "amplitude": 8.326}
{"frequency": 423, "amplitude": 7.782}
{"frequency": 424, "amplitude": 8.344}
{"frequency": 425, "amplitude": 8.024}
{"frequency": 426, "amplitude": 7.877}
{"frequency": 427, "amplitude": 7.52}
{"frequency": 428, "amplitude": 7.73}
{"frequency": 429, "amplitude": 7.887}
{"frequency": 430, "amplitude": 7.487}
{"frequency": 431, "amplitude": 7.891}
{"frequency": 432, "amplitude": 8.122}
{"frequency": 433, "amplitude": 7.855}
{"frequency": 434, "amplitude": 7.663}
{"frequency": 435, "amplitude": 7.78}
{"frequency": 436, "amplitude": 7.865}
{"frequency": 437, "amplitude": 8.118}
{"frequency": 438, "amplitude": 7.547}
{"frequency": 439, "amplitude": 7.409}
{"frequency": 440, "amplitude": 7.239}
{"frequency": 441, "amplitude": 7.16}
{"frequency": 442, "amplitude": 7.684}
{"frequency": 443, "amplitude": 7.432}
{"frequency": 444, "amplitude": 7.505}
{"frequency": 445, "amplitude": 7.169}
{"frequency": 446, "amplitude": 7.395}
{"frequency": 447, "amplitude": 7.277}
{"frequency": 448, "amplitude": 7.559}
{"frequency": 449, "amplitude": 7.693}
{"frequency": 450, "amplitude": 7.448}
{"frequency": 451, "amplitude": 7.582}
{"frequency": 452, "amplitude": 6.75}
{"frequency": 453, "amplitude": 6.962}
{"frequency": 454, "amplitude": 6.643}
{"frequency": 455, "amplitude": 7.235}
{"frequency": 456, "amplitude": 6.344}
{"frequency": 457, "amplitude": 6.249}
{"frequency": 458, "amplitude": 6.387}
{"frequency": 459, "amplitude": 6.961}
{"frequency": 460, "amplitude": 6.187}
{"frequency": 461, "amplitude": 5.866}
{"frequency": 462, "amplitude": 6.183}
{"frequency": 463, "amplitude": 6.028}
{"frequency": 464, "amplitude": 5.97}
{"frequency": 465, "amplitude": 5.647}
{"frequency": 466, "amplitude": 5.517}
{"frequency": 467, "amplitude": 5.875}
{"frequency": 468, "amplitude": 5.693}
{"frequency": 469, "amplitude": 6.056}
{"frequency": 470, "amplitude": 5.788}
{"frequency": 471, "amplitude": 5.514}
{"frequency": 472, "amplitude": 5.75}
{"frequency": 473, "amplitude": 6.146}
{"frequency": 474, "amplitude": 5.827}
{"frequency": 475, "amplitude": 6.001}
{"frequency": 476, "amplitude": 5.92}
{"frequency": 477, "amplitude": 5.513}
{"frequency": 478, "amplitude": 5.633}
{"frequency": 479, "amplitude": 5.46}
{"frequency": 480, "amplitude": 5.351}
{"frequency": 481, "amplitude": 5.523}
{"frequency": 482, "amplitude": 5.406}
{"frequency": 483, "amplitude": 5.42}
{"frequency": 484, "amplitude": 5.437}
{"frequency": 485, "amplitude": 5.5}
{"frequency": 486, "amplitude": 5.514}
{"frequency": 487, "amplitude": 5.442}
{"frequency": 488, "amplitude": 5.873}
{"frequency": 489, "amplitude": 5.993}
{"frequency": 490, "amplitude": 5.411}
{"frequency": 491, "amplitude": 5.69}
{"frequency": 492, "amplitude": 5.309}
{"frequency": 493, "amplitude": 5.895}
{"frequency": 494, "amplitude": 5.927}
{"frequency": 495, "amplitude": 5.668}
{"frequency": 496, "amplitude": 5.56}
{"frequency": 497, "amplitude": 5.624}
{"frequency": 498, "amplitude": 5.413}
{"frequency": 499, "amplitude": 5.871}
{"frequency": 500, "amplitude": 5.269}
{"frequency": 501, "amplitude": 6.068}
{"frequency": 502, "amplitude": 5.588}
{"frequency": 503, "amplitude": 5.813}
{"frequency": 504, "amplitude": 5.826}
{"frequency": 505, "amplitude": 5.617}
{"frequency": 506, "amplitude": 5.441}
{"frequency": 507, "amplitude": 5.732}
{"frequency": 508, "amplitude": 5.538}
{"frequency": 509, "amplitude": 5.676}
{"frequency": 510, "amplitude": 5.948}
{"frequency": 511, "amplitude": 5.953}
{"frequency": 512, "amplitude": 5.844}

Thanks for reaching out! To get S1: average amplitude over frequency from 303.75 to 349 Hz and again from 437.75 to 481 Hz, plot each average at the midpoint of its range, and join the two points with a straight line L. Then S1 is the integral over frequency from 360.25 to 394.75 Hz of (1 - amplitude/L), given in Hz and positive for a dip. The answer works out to -4.8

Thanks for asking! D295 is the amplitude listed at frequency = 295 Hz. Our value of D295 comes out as 9.699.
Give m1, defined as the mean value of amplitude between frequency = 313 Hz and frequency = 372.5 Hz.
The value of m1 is 9.43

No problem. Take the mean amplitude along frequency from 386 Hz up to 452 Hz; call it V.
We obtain 8.31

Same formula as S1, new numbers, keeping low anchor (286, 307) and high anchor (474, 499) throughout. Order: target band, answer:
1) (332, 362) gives -2.2 Hz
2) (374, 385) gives -1.6 Hz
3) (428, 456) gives -3.7 Hz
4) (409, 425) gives -2.6 Hz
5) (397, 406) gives -1.1 Hz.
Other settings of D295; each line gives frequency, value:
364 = 9.522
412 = 8.252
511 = 5.953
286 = 9.645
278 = 6.298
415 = 8.925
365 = 9.386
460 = 6.187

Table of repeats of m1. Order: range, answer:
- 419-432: 7.96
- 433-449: 7.54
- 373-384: 9.09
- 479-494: 5.56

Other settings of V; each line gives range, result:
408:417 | 8.47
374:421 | 8.95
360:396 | 9.45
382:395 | 9.75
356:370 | 9.58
